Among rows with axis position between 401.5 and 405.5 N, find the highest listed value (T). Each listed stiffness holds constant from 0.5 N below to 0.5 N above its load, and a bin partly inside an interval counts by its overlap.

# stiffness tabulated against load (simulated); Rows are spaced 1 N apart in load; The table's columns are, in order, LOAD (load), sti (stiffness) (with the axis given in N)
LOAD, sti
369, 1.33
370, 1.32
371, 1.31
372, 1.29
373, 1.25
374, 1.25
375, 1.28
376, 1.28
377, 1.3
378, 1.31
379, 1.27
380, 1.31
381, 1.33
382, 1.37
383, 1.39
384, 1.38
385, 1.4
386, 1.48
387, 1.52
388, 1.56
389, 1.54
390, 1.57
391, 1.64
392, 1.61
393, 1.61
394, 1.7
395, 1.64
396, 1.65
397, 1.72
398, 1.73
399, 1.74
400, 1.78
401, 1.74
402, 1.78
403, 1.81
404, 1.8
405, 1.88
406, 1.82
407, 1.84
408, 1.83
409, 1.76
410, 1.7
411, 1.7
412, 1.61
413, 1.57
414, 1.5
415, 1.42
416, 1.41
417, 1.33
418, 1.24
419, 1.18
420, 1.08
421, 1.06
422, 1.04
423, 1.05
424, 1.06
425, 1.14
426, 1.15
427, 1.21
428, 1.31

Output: 1.88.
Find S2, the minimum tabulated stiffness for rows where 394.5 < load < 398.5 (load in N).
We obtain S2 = 1.64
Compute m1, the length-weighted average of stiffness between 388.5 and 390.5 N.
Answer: 1.56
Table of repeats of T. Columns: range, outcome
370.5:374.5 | 1.31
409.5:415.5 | 1.7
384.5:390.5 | 1.57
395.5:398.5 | 1.73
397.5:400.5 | 1.78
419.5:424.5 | 1.08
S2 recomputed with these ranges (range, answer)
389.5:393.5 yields 1.57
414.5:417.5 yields 1.33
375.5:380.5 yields 1.27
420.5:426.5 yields 1.04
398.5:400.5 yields 1.74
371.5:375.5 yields 1.25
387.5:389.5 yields 1.54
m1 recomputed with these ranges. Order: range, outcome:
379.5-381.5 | 1.32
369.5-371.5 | 1.31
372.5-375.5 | 1.26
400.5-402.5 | 1.76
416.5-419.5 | 1.25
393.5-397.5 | 1.68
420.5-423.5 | 1.05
